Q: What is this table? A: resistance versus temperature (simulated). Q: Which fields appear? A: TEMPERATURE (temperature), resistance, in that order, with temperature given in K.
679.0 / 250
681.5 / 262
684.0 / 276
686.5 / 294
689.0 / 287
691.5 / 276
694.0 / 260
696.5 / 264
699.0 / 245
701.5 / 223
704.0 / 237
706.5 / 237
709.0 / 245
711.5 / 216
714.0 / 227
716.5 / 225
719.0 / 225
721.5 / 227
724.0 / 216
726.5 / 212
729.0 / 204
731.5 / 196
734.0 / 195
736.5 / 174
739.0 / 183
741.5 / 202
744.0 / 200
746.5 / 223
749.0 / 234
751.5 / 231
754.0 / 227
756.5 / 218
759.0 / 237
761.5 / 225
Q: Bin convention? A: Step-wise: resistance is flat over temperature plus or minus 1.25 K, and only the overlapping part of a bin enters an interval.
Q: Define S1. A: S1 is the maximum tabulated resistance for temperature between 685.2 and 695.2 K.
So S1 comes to 294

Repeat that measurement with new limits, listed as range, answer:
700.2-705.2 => 237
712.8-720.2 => 227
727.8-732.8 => 204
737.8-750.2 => 234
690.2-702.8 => 276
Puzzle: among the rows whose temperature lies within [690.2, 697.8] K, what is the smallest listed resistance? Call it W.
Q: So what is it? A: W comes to 260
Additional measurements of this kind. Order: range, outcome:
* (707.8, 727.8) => 212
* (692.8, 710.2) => 223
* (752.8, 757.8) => 218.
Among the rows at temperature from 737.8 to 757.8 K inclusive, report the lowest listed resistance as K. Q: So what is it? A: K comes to 183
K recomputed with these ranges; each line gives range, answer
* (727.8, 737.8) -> 174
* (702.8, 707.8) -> 237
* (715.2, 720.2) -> 225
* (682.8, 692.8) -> 276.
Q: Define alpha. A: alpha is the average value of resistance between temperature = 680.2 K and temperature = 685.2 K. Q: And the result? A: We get 269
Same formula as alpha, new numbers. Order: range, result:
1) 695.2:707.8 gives 241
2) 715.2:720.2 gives 225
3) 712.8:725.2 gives 224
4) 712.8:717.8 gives 226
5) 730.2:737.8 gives 188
